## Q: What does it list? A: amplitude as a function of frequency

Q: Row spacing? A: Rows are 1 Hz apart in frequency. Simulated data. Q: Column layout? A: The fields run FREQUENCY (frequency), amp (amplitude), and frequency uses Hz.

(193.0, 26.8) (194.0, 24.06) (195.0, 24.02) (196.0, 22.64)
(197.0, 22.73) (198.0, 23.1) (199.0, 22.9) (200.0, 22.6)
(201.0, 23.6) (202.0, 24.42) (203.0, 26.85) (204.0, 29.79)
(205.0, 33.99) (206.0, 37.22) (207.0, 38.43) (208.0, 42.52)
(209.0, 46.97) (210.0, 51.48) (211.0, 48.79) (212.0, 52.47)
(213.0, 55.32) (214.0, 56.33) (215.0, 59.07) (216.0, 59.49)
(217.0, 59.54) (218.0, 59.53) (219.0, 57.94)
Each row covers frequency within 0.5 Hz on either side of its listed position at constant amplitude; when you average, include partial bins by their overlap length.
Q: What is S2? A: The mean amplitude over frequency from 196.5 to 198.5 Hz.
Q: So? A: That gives 22.9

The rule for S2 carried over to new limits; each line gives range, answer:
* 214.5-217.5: 59.4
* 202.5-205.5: 30.2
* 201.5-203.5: 25.6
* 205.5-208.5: 39.4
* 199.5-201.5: 23.1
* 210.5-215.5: 54.4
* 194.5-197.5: 23.1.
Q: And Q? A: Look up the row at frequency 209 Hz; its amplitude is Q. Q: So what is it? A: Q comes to 46.97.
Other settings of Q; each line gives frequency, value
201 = 23.6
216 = 59.49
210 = 51.48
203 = 26.85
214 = 56.33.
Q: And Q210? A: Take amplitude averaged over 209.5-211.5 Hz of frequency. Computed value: 50.1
